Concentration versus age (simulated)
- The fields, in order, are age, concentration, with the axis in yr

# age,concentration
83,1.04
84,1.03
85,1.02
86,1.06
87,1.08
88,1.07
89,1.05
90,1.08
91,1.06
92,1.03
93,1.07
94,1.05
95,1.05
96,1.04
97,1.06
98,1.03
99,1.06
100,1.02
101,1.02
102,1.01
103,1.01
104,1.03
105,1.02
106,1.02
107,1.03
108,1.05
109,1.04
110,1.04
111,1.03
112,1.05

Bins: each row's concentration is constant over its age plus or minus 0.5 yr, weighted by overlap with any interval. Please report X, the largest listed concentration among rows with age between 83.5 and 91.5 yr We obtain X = 1.08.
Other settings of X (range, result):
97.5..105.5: 1.06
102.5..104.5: 1.03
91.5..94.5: 1.07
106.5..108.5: 1.05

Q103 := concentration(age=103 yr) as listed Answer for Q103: 1.01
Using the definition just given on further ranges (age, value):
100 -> 1.02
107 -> 1.03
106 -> 1.02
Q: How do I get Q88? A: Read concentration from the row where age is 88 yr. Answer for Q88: 1.07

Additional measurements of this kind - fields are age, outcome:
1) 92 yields 1.03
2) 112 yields 1.05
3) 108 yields 1.05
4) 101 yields 1.02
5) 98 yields 1.03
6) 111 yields 1.03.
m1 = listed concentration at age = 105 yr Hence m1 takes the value 1.02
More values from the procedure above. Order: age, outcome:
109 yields 1.04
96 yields 1.04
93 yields 1.07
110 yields 1.04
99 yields 1.06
